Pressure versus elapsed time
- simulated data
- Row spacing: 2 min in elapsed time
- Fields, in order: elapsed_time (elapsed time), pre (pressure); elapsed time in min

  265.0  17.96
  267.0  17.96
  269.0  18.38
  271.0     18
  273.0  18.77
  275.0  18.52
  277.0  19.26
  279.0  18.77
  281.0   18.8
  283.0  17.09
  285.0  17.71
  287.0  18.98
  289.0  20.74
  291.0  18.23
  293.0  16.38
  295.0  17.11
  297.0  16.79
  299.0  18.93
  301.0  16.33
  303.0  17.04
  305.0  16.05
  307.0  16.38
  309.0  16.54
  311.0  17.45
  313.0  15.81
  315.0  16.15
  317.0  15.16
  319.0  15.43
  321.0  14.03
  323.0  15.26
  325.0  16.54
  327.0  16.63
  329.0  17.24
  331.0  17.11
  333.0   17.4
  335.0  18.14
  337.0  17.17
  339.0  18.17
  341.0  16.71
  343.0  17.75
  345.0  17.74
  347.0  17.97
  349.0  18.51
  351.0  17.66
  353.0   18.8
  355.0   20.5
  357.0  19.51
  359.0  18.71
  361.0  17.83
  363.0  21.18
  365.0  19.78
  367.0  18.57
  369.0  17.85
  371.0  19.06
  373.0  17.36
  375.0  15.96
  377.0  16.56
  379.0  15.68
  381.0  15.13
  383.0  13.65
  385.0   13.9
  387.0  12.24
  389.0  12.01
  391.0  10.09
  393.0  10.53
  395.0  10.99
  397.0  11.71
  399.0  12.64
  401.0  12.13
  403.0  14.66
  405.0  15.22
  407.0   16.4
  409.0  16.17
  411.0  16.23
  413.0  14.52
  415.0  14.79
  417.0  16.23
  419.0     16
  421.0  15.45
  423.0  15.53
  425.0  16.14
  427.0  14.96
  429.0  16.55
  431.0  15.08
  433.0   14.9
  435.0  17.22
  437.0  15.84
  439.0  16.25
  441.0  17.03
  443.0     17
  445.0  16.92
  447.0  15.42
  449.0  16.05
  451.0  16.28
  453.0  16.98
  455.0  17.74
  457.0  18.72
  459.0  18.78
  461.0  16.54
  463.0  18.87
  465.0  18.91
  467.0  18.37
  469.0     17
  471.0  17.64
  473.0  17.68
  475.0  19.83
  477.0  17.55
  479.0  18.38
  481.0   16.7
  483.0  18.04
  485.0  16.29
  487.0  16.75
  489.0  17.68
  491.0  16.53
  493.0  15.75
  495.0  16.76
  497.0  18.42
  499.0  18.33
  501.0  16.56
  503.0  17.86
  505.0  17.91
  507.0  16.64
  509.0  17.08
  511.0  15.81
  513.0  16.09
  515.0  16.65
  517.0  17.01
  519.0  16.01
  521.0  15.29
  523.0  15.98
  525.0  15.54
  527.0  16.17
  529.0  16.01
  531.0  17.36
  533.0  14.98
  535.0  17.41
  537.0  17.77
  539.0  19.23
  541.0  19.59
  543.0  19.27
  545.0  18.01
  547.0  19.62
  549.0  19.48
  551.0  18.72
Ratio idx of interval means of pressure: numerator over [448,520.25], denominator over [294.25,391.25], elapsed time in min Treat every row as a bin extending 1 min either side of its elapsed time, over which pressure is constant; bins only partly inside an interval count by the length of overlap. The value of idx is 1.03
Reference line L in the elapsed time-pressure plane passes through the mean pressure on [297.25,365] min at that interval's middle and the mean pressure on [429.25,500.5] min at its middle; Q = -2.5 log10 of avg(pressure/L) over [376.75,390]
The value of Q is 0.227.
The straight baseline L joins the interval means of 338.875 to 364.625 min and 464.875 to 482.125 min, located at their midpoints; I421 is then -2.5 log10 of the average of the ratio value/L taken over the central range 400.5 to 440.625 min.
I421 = 0.17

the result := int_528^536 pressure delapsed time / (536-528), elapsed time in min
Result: 16.4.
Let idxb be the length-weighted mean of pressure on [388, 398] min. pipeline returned 11.1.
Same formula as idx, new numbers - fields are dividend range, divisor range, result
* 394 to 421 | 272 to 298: 0.79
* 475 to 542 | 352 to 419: 1.09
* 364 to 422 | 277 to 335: 0.87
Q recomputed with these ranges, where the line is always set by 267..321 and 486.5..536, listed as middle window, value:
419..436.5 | 0.08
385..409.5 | 0.31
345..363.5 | -0.10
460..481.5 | -0.07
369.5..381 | 0.02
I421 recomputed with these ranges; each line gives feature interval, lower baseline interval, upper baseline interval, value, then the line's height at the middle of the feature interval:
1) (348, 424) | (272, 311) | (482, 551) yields 0.12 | 17.5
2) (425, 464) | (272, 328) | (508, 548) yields 0.03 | 17.1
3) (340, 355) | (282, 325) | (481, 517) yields -0.07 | 16.9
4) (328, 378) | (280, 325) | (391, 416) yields -0.19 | 15.3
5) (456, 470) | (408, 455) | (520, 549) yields -0.11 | 16.4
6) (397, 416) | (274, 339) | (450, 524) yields 0.18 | 17.2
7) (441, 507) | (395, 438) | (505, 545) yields -0.09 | 16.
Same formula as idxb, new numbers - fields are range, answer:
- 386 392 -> 11.4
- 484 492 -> 16.8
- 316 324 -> 15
